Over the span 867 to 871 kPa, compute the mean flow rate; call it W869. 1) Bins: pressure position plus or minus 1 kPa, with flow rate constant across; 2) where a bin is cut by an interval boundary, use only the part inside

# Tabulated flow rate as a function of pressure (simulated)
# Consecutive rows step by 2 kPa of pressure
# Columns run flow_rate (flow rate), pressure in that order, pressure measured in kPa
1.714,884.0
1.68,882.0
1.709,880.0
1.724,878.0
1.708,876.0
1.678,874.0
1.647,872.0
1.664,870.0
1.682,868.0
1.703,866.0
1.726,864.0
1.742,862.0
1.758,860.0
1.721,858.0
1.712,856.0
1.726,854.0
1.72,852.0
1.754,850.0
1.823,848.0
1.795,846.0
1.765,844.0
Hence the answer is 1.67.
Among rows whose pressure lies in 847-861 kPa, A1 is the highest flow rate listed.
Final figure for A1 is 1.823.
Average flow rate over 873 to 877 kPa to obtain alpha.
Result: 1.69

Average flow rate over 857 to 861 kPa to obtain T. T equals 1.74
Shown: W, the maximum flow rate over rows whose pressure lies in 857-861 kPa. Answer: 1.758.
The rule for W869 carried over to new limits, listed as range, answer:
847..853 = 1.77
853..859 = 1.72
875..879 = 1.72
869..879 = 1.68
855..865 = 1.73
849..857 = 1.73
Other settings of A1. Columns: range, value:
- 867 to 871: 1.682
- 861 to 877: 1.742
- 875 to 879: 1.724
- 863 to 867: 1.726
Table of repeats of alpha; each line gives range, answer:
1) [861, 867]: 1.72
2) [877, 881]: 1.72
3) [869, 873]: 1.66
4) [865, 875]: 1.67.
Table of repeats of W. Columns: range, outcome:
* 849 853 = 1.754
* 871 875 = 1.678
